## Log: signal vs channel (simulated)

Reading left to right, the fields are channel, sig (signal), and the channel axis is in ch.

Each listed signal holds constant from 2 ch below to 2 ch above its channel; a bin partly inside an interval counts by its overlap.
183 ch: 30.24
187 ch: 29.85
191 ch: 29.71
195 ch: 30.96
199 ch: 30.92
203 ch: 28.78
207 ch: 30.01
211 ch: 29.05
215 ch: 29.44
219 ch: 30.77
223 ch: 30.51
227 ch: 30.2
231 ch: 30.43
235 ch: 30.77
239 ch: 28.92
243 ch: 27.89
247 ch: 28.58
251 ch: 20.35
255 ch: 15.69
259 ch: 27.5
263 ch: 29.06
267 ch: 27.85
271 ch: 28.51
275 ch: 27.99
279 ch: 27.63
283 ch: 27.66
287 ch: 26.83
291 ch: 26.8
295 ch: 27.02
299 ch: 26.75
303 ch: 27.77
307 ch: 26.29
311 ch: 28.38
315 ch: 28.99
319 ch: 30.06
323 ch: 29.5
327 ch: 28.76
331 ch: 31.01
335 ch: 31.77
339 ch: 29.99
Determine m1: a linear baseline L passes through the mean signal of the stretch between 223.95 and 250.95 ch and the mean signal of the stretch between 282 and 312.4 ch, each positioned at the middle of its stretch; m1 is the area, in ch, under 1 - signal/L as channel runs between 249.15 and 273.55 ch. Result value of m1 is 2.8 ch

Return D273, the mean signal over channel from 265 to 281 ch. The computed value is 28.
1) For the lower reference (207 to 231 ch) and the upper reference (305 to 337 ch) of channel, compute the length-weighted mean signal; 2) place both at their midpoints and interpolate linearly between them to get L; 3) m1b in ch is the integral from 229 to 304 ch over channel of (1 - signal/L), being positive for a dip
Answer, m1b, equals 6.74 ch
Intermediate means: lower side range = 30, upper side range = 29.3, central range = 27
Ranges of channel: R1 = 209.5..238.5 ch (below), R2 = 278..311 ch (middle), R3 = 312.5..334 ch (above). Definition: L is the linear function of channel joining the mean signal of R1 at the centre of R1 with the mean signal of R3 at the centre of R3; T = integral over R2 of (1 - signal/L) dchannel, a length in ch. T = 3.0 ch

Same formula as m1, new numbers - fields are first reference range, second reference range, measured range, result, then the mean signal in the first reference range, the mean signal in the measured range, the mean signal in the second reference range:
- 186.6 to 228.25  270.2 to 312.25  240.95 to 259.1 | 3.2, 30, 23.6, 27.4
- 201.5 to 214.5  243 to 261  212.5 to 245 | -4.0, 29.3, 29.9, 23.6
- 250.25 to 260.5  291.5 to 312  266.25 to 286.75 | -3.5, 21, 27.8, 27.2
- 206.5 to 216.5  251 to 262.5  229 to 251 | -3.1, 29.4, 28.5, 22.4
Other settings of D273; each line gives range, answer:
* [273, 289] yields 27.5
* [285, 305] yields 27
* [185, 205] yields 30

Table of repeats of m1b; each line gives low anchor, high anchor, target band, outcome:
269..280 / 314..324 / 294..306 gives 0.75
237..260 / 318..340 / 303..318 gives 0.48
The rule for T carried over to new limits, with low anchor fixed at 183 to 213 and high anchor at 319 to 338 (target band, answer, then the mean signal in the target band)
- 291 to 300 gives 1.0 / 26.9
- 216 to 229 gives -0.2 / 30.4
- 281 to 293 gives 1.2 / 27.1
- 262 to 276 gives 0.8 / 28.3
